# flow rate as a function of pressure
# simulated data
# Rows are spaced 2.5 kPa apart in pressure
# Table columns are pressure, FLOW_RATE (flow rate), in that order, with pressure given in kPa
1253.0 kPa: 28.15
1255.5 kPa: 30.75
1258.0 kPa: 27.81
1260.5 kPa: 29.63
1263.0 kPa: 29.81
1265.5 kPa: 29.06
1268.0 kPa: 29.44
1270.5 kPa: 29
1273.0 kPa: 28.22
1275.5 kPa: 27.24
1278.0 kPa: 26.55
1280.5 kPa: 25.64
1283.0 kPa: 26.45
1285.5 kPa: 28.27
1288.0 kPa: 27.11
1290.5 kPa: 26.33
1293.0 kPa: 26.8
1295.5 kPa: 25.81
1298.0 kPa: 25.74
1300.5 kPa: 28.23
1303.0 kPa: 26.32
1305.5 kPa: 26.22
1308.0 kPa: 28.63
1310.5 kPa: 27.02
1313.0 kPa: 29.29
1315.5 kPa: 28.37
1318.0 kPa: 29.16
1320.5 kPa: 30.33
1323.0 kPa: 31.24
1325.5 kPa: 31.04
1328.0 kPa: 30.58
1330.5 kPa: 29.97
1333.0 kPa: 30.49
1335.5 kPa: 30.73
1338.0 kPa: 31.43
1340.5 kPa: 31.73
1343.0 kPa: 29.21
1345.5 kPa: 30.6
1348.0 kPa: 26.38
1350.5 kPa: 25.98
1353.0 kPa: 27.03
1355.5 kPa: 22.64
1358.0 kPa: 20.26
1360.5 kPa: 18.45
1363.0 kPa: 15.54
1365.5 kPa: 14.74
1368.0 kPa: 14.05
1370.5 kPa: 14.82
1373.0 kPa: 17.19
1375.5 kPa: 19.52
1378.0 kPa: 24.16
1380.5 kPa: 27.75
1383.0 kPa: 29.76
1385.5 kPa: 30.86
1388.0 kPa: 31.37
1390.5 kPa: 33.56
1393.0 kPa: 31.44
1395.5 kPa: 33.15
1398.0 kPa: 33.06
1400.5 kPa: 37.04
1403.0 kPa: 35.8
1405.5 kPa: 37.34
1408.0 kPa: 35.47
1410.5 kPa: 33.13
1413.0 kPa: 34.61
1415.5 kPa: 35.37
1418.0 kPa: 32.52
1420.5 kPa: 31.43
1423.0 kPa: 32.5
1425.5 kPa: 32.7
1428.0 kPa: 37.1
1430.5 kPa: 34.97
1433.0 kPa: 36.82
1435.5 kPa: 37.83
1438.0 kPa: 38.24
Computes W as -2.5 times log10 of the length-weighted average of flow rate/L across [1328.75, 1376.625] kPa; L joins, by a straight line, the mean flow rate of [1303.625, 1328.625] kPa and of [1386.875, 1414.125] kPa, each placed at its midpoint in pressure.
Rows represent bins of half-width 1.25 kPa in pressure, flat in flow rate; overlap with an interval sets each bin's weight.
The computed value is 0.29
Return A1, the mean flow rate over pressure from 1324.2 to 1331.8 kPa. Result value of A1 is 30.5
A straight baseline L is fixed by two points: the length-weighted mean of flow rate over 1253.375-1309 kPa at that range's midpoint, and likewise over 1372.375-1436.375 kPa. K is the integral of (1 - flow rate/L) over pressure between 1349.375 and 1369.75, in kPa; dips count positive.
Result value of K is 7.26 kPa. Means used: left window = 27.7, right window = 32.3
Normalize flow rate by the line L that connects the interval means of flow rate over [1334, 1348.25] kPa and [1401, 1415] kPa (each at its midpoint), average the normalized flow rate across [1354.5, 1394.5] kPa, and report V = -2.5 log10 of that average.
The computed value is 0.395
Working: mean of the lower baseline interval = 30.3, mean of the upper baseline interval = 35.4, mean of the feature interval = 22.9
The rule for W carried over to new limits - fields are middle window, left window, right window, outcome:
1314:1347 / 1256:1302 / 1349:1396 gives -0.19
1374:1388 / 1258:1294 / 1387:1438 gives 0.23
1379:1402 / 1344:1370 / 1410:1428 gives -0.14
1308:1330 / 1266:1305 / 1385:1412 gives -0.02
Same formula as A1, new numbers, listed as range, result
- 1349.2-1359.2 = 24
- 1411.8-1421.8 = 33.5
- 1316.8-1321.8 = 29.8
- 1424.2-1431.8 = 34.9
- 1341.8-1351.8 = 28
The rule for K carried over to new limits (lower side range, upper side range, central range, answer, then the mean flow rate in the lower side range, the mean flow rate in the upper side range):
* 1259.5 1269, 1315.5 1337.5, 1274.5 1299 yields 2.6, 29.5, 30.4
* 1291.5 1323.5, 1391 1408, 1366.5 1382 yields 6.2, 27.8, 34.7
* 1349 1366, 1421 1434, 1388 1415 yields -4.4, 21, 34.6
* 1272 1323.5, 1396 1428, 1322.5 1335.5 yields -0.6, 27.5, 34.3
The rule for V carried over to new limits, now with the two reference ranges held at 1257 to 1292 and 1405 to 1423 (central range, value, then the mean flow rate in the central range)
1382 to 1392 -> 0.048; 31.4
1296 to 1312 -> 0.084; 27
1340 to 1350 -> 0.070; 29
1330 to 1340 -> -0.008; 30.8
